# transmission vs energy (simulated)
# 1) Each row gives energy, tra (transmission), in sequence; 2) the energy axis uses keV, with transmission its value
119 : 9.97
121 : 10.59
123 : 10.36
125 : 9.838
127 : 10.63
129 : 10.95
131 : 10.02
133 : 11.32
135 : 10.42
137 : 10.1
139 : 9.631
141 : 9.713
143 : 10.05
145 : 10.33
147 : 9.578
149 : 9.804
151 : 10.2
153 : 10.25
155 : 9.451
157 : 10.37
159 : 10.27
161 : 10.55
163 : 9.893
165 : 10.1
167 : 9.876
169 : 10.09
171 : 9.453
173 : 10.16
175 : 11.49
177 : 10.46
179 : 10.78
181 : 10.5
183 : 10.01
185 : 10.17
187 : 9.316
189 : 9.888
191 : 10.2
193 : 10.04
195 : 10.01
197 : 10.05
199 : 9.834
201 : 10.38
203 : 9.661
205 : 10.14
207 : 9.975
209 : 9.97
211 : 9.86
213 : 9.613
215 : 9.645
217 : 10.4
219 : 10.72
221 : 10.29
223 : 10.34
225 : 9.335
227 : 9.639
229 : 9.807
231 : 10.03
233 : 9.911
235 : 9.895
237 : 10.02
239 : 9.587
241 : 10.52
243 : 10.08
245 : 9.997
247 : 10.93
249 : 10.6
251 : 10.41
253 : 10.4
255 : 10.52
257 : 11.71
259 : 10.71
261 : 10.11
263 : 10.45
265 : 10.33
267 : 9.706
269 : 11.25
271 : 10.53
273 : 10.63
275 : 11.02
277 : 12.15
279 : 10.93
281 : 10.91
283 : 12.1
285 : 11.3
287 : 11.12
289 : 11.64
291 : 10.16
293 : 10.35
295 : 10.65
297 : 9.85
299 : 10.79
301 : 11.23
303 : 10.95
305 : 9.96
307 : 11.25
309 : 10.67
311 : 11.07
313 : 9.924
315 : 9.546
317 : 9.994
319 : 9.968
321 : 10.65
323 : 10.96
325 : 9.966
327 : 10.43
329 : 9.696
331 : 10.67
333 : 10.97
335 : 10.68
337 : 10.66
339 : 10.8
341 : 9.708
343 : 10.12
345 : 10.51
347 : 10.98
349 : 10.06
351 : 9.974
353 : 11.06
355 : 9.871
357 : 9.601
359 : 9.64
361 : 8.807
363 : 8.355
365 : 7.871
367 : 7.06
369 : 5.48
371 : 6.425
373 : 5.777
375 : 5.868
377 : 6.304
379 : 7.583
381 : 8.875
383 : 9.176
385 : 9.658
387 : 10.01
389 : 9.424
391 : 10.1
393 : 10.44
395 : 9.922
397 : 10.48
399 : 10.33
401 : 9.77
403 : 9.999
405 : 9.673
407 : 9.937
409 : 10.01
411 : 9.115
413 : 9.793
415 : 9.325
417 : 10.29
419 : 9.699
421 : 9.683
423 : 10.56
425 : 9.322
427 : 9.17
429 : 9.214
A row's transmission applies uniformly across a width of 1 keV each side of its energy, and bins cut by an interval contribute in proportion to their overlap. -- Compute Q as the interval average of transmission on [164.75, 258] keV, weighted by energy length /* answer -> 10.1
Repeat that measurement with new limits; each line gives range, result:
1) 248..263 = 10.6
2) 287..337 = 10.5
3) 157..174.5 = 10.1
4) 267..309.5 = 10.9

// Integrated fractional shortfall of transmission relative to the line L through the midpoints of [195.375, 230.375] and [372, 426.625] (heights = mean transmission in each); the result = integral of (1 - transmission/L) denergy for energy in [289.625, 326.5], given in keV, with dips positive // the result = -3.1 keV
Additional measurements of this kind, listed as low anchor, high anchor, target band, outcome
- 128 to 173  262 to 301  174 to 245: 2.49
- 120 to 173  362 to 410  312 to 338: -3.61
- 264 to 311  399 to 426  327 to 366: 1.31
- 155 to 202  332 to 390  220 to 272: -2.92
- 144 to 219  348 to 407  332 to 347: -2.29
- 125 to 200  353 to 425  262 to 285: -3.17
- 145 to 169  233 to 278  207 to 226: 0.57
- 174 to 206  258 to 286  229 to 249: 0.90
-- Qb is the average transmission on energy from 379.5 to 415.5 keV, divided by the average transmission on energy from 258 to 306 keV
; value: 0.90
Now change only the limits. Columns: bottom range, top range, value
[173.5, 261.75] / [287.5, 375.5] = 0.96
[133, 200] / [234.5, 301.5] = 1.05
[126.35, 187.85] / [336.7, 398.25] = 0.89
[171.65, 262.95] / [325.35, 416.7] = 0.92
